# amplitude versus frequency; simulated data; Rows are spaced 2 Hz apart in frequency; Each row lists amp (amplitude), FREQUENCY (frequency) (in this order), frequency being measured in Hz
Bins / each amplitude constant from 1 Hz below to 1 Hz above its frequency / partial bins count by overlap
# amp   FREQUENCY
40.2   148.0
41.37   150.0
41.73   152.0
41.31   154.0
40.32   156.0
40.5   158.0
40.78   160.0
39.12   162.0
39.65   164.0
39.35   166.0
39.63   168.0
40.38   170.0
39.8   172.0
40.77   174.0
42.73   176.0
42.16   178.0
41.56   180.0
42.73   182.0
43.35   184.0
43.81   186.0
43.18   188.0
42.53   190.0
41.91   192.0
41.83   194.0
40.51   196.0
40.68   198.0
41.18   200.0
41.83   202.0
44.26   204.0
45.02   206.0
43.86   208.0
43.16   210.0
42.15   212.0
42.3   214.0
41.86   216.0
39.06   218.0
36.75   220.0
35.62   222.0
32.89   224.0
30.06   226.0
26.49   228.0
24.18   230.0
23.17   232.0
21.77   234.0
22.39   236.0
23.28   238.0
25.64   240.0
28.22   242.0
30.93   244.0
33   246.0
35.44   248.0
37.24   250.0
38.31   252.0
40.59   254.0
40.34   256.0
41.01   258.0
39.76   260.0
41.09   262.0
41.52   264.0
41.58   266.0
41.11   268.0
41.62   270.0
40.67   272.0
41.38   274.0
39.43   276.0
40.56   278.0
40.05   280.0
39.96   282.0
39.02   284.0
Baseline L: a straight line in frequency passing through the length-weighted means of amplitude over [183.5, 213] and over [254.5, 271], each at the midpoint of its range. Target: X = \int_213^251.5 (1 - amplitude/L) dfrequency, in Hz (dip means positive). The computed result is 9.8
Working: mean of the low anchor 42.6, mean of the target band 31.2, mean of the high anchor 41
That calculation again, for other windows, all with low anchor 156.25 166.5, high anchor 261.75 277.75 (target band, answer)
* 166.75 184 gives -0.5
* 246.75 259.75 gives 0.7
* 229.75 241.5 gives 4.9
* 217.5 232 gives 3.3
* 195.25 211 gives -0.9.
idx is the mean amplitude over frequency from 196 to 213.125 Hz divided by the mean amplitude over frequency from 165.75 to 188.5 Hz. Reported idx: 1.02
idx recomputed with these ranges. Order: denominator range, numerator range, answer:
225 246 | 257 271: 1.58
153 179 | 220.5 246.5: 0.68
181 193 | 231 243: 0.56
